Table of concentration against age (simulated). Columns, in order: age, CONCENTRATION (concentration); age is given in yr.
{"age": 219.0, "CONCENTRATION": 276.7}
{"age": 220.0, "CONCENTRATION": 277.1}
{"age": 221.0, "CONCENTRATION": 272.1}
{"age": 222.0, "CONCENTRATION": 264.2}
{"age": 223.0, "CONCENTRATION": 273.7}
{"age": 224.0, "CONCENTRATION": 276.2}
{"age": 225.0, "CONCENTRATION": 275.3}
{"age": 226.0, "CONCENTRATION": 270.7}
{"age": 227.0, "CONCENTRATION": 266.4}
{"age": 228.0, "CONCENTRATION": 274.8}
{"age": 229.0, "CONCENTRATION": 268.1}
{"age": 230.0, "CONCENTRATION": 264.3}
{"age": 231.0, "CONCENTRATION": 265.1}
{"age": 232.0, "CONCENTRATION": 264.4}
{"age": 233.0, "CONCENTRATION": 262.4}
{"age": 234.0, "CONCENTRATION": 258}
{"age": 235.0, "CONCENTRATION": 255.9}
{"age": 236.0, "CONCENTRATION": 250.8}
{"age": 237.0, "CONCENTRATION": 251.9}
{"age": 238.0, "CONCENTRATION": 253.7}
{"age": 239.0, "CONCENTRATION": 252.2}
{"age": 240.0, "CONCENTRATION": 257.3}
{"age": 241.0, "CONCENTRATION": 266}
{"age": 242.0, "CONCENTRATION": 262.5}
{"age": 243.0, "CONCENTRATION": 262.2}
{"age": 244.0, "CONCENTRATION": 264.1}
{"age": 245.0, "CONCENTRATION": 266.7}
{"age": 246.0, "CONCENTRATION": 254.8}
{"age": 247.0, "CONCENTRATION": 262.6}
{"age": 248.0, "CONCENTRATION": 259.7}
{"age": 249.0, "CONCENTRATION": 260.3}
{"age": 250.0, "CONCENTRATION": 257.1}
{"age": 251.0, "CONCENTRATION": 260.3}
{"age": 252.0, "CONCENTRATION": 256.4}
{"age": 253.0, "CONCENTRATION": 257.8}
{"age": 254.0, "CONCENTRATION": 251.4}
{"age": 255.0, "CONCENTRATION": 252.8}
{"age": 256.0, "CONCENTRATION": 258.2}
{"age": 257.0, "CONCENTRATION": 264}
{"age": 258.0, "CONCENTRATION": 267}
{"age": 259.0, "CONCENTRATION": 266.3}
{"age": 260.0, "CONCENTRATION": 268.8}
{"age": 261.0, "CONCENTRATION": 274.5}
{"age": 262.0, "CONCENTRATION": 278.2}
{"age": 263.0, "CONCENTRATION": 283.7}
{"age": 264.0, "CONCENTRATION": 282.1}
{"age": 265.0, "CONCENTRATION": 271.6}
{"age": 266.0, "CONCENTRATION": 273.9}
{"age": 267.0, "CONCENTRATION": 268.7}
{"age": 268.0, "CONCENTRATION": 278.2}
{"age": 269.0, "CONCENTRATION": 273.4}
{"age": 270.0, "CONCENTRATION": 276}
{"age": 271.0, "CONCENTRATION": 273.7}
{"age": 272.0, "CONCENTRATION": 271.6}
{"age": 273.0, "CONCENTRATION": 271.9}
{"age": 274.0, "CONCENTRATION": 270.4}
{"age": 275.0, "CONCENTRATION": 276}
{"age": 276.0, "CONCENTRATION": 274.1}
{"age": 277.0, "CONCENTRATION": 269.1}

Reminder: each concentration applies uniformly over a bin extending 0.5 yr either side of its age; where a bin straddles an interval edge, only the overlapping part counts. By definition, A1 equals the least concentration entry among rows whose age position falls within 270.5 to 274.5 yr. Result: 270.4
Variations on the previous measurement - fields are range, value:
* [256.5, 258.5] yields 264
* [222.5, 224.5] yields 273.7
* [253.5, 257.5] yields 251.4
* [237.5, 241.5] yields 252.2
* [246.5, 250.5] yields 257.1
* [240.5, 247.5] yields 254.8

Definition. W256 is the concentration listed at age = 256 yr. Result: 258.2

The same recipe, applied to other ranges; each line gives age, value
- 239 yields 252.2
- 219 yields 276.7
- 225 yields 275.3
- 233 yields 262.4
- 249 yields 260.3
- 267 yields 268.7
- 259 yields 266.3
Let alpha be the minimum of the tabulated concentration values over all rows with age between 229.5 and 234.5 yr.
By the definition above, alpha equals 258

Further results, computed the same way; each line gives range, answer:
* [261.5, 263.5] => 278.2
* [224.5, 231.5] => 264.3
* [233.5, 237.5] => 250.8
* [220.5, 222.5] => 264.2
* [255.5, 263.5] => 258.2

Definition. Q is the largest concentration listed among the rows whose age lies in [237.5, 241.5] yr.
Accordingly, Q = 266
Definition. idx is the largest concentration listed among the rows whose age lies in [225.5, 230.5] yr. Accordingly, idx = 274.8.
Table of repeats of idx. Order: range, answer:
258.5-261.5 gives 274.5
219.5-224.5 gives 277.1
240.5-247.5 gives 266.7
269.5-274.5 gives 276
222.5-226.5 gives 276.2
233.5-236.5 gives 258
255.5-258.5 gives 267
